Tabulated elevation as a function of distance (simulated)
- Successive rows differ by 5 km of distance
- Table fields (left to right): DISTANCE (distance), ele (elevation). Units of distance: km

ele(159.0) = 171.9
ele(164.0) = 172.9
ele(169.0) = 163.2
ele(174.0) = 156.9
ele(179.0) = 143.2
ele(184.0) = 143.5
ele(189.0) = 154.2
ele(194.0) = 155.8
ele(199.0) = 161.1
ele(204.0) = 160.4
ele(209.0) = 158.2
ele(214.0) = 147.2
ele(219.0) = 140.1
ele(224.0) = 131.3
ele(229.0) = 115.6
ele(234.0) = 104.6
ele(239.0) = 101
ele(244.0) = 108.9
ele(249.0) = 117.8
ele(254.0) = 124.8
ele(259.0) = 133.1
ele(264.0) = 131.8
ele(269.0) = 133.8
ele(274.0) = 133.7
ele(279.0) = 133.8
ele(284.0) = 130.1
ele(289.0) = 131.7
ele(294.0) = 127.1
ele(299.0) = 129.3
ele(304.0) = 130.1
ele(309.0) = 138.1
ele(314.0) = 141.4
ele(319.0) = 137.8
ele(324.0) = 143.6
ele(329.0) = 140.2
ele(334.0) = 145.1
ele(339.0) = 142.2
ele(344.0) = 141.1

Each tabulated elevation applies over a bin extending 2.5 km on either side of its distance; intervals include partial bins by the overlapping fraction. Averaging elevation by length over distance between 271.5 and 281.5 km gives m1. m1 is 134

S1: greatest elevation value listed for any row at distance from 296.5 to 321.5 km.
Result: 141.4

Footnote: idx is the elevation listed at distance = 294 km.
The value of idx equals 127.1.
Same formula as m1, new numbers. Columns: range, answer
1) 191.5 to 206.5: 159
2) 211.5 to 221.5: 144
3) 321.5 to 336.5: 143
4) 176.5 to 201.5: 152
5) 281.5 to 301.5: 130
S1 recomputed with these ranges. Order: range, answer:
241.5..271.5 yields 133.8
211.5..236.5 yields 147.2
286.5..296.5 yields 131.7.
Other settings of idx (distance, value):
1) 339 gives 142.2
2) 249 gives 117.8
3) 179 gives 143.2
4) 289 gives 131.7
